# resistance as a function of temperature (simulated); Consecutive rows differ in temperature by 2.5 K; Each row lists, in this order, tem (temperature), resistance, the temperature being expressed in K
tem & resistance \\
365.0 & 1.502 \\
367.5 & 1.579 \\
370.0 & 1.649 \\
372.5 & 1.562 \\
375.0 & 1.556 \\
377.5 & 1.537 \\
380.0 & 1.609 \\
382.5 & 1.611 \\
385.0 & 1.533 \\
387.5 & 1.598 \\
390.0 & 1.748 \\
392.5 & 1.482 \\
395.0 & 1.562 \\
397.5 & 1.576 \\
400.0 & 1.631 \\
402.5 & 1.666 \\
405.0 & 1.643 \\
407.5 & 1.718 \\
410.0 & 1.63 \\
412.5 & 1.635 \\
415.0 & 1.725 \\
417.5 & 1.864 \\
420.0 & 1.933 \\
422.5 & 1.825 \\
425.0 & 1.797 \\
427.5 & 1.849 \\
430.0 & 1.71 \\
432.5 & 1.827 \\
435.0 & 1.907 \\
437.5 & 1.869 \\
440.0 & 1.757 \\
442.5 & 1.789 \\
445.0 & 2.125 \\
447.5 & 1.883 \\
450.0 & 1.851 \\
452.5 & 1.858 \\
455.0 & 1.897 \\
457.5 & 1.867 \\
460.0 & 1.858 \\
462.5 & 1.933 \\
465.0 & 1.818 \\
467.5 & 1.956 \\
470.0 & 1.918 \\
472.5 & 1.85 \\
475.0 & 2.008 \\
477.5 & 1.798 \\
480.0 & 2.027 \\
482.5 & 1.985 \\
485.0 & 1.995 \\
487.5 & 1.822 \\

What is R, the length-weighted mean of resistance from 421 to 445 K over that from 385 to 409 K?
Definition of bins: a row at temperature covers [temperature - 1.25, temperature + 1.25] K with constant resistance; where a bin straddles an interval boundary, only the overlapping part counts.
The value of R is 1.1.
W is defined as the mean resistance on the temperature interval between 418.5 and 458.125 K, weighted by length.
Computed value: 1.86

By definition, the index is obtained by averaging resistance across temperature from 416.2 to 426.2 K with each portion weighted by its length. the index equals 1.85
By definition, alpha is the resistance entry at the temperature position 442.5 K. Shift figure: 1.789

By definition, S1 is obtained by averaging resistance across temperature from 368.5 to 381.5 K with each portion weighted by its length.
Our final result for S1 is 1.58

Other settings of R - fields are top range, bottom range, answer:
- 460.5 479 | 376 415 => 1.17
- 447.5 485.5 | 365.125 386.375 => 1.21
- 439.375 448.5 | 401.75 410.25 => 1.14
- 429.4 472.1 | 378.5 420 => 1.14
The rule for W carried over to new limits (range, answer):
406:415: 1.67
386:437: 1.72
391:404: 1.59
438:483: 1.9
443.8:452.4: 1.94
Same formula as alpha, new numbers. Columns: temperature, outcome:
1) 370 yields 1.649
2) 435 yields 1.907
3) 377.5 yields 1.537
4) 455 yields 1.897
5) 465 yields 1.818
